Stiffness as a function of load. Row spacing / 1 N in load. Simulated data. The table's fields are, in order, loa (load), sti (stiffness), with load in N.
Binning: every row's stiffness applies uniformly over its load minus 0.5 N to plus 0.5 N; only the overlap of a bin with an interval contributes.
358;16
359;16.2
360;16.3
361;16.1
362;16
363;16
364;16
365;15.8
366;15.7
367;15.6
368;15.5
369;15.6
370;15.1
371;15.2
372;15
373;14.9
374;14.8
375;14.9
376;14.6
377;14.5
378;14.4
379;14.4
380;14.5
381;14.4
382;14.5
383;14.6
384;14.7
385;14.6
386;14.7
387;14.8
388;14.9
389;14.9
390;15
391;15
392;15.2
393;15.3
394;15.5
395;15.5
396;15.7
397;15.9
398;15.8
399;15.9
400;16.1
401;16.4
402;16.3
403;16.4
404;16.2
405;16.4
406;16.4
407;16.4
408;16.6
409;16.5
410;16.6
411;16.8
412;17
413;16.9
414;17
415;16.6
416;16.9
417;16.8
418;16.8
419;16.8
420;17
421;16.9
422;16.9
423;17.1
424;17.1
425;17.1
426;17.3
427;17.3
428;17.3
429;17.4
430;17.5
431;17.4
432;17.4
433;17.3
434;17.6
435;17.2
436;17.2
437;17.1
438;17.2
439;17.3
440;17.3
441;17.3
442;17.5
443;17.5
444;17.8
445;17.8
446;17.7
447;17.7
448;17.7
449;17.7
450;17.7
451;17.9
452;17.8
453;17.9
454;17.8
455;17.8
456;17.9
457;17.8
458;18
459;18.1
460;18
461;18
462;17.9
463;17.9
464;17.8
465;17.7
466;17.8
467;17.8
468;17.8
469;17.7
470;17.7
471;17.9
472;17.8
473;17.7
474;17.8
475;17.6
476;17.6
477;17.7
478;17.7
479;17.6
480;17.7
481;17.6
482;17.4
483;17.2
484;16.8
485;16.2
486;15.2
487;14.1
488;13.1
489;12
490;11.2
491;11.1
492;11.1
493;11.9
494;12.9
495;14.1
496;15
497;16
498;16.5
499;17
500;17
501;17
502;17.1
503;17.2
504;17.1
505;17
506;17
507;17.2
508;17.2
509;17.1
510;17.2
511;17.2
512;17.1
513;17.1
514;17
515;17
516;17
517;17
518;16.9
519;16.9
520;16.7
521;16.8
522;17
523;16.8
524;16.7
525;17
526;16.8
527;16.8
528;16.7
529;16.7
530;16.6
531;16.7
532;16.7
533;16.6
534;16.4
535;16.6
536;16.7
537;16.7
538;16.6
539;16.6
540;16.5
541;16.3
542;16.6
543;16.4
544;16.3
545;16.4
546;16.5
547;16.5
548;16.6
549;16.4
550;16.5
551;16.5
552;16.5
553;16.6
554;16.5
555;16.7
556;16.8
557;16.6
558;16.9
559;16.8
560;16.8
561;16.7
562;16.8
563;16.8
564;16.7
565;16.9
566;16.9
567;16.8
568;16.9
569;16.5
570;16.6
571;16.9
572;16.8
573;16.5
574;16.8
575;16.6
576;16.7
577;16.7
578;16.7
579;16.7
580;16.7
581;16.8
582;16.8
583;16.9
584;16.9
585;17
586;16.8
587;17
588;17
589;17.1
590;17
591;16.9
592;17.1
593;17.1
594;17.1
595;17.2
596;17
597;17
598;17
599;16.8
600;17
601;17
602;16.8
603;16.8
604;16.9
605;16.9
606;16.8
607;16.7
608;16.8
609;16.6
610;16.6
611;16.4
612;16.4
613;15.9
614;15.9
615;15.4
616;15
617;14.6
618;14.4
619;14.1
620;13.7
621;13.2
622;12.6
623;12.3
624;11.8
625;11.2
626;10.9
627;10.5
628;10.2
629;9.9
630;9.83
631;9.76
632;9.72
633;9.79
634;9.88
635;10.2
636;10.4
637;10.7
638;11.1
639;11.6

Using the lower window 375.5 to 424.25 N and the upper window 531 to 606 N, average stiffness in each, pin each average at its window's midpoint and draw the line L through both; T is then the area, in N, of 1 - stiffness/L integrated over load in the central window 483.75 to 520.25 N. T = 1.5 N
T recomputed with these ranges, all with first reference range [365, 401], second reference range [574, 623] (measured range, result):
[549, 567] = -0.7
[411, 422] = -1.1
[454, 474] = -2.9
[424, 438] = -1.8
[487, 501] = 1.6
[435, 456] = -2.9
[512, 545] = -1.7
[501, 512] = -0.9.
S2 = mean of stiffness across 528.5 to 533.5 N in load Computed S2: 16.7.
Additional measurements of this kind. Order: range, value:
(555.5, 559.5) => 16.8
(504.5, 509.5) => 17.1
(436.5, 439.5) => 17.2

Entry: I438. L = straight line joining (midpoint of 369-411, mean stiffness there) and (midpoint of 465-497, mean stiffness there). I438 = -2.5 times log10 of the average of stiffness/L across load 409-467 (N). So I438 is -0.115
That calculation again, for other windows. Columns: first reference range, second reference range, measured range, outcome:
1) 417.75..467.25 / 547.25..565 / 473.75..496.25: 0.13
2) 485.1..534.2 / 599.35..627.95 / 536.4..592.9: -0.09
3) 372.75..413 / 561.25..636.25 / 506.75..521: -0.11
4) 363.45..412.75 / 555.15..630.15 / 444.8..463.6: -0.15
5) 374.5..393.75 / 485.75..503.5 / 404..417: -0.14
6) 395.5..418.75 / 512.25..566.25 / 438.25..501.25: -0.01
